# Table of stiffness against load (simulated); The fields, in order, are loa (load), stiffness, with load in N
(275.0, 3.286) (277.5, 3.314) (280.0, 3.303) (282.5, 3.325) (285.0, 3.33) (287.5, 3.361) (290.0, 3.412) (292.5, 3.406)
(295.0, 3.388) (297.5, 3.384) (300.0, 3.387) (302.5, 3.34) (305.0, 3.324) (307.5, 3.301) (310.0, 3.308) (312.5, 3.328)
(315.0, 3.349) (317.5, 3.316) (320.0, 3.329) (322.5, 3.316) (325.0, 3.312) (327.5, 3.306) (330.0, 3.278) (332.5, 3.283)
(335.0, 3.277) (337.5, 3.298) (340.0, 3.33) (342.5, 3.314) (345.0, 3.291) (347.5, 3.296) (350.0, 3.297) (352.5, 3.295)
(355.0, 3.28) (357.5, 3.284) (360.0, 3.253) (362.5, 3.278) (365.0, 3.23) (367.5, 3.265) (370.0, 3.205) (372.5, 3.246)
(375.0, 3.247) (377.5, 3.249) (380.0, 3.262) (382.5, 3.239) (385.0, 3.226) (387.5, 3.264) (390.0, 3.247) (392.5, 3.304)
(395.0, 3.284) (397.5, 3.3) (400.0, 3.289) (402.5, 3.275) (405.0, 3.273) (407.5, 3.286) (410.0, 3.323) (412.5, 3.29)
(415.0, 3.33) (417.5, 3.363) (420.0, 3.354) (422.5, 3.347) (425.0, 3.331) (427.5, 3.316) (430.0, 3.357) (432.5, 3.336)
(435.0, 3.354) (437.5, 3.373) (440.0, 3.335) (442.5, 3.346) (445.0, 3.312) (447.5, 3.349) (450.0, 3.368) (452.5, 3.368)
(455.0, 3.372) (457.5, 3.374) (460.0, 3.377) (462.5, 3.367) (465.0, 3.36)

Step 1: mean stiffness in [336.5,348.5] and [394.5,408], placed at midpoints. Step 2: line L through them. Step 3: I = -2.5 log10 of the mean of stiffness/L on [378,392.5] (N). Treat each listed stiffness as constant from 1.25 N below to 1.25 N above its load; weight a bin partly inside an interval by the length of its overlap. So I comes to 0.01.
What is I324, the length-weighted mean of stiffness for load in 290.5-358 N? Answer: 3.32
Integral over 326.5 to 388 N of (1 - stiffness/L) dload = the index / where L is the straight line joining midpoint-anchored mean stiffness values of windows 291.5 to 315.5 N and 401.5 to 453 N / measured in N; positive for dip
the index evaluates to 1.3 N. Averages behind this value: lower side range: 3.35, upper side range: 3.33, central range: 3.27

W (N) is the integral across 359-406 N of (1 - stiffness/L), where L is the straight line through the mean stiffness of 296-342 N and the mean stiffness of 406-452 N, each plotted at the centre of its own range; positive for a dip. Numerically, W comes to 1.0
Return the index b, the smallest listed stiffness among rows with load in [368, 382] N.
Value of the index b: 3.205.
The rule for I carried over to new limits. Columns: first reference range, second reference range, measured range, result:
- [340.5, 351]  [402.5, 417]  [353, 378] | 0.02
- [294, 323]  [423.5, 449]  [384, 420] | 0.02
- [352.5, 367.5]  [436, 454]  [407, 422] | 0.00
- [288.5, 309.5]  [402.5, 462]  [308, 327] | 0.01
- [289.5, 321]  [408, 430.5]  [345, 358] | 0.02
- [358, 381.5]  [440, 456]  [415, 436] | -0.01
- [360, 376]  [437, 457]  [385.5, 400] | 0.00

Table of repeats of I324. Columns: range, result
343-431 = 3.29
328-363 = 3.29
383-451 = 3.31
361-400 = 3.26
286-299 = 3.39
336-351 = 3.3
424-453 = 3.34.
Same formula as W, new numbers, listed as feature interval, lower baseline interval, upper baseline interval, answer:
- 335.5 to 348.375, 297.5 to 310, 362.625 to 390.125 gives -0.1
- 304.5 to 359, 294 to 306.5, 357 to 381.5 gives 0.1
